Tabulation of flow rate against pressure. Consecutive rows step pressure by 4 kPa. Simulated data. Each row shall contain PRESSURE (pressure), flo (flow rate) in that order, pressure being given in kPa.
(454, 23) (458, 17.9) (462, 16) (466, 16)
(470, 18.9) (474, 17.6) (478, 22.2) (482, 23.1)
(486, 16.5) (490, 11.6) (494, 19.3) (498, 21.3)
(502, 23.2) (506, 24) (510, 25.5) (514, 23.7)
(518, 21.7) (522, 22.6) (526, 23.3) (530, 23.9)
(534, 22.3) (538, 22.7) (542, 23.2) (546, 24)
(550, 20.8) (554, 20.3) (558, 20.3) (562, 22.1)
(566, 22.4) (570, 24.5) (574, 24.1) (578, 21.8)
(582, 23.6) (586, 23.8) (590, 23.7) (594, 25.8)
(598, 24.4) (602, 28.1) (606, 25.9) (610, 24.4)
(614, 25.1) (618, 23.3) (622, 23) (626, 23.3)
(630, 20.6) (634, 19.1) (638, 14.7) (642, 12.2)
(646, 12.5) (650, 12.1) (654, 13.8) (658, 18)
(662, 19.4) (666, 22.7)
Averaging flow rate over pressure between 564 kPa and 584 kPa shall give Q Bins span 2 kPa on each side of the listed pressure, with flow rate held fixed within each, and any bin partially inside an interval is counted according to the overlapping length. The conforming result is 23.3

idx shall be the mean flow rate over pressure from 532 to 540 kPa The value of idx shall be 22.5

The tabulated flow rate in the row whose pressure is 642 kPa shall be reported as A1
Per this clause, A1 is 12.2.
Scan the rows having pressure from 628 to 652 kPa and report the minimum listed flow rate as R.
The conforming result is 12.1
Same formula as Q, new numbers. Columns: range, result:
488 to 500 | 17.4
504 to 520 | 23.7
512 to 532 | 23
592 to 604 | 26.1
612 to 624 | 23.8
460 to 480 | 18.1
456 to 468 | 16.6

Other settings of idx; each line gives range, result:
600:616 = 25.9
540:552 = 22.7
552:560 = 20.3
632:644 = 15.3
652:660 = 15.9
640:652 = 12.3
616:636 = 21.9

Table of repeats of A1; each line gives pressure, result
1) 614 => 25.1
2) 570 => 24.5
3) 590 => 23.7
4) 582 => 23.6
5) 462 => 16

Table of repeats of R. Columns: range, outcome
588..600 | 23.7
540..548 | 23.2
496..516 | 21.3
